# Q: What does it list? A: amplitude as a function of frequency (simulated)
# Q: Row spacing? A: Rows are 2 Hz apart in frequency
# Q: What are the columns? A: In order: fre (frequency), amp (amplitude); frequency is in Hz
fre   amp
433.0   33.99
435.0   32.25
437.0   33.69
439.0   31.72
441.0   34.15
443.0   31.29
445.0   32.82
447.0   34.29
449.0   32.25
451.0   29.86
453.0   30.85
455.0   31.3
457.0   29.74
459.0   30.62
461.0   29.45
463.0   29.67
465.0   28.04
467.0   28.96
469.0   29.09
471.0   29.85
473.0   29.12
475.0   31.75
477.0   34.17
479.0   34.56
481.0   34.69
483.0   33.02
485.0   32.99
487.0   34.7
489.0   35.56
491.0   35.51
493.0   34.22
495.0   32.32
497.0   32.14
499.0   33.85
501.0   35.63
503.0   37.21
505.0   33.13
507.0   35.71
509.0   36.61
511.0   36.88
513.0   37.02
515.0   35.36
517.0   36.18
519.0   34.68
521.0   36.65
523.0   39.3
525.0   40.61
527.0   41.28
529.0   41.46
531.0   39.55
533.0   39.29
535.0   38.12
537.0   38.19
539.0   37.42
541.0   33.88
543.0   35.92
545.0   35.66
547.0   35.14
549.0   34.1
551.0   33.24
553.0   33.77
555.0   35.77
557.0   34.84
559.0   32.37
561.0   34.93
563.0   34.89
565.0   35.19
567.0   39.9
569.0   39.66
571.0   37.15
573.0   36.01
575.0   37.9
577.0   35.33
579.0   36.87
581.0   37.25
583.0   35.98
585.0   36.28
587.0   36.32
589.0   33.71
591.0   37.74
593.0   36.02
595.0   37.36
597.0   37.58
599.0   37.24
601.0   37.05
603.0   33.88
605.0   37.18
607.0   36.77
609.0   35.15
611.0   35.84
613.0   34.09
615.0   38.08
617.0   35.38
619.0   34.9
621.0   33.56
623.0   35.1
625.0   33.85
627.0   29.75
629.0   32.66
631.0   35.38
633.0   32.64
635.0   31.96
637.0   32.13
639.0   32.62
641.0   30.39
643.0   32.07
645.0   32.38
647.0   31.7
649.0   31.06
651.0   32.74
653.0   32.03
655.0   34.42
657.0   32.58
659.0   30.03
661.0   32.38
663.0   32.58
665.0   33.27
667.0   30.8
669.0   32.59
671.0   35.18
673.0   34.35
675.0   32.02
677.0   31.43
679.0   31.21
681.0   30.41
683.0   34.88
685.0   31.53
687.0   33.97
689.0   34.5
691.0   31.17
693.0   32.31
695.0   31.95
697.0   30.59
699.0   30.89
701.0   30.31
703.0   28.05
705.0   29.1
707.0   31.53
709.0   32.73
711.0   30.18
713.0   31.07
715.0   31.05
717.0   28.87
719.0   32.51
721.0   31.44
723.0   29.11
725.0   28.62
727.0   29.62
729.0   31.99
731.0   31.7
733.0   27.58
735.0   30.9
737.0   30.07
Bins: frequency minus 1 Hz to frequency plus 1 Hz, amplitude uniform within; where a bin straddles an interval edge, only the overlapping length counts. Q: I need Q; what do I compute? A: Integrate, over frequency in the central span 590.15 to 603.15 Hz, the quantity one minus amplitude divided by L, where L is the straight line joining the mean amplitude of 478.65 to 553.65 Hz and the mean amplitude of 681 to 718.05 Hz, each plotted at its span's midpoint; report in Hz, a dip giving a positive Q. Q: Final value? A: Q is -1.1 Hz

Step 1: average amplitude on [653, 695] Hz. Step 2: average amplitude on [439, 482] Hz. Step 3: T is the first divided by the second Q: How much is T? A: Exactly 1.04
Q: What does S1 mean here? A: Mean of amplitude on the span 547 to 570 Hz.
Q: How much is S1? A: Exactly 35.3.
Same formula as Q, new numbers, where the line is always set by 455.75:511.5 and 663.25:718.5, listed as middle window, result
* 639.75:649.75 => 0.1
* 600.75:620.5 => -2.2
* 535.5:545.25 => -1.2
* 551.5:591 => -4.5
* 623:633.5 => -0.3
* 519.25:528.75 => -1.9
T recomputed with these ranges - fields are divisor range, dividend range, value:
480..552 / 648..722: 0.88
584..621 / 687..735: 0.85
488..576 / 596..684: 0.92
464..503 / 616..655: 1.00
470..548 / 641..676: 0.91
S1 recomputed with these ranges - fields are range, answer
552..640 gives 35.4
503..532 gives 37.4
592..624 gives 35.9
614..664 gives 32.9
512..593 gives 36.6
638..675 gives 32.4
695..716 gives 30.6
